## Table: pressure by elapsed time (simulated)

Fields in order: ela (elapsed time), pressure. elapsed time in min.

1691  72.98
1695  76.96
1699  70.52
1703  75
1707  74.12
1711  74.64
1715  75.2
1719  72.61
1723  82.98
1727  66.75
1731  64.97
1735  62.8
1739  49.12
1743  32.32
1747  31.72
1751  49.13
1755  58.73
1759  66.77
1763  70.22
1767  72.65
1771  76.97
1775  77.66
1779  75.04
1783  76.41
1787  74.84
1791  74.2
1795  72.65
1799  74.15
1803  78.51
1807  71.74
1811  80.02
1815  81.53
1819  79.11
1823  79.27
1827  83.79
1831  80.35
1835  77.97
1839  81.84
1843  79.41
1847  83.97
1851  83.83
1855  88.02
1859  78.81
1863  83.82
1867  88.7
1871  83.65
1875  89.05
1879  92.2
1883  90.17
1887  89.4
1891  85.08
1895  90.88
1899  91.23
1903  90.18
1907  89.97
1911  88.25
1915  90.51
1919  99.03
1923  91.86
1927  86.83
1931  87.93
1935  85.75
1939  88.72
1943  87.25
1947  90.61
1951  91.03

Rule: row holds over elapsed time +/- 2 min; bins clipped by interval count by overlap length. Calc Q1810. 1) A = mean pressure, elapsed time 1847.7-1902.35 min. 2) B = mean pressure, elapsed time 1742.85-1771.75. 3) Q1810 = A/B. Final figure 1.5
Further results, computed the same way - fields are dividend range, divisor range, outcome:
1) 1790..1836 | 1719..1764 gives 1.34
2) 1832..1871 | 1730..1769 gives 1.49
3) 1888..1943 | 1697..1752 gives 1.42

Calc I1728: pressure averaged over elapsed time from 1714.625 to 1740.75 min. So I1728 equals 67.5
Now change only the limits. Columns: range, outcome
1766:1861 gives 78.5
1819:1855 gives 81.6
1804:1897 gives 83.5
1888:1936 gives 89.9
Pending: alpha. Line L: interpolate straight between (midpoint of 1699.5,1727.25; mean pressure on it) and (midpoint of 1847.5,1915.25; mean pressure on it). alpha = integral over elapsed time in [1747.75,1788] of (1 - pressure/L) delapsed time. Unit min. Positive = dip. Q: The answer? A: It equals 5.4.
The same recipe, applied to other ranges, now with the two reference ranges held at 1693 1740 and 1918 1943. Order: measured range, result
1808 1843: 0.1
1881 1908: -1.0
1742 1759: 6.3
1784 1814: 1.0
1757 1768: 0.8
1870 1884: -0.7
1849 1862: -0.1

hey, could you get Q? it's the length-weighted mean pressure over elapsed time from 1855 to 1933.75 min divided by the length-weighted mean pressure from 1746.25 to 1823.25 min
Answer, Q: 1.24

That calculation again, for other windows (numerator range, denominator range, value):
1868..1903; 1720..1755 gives 1.60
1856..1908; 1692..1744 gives 1.29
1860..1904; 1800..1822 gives 1.13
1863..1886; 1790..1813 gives 1.17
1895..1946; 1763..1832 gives 1.17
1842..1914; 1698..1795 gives 1.30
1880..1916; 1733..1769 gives 1.63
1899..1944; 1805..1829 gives 1.13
